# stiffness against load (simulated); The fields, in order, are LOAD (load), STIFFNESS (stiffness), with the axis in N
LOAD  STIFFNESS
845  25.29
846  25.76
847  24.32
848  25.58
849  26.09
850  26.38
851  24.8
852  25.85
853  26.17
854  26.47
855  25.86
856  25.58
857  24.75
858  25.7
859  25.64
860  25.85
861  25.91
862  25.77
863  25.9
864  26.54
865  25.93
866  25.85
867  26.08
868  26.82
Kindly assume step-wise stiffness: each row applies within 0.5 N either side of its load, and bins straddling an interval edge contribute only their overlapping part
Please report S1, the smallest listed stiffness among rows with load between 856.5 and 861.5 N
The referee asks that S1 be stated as 24.75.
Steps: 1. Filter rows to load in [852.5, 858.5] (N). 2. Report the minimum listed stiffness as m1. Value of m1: 24.75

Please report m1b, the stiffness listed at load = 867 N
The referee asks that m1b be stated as 26.08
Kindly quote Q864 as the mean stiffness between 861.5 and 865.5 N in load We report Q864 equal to 26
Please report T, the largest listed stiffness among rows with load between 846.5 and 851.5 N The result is 26.38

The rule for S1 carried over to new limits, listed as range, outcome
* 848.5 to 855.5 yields 24.8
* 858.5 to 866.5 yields 25.64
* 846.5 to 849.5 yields 24.32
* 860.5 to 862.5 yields 25.77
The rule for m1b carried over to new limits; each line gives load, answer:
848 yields 25.58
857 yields 24.75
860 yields 25.85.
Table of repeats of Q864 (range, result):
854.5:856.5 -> 25.7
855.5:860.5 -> 25.5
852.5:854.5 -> 26.3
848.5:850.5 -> 26.2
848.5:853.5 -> 25.9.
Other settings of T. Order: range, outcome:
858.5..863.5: 25.91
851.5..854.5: 26.47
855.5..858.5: 25.7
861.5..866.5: 26.54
